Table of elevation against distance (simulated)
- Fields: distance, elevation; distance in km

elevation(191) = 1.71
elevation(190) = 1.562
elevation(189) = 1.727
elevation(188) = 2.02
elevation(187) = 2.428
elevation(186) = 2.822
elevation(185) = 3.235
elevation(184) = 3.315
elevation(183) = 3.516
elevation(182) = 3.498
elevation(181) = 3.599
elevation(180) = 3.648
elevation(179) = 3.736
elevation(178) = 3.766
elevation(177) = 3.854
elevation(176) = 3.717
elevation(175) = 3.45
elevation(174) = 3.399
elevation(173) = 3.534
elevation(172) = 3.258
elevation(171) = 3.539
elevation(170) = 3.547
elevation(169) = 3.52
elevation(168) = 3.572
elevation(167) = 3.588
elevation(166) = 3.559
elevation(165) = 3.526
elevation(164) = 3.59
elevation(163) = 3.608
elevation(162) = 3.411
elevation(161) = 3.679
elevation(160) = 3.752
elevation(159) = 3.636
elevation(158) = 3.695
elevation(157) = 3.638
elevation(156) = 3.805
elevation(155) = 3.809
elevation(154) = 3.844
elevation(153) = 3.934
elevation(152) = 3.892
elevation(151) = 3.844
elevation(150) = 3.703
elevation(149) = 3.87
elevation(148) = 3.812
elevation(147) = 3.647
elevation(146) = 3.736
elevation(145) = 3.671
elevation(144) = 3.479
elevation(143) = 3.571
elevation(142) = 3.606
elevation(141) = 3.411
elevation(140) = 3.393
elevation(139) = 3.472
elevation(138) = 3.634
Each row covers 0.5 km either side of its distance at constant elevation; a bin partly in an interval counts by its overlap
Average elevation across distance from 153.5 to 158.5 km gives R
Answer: 3.76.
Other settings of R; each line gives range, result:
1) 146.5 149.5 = 3.78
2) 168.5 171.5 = 3.54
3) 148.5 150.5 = 3.79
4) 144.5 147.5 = 3.68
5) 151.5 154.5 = 3.89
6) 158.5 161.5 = 3.69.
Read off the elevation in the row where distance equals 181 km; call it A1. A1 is 3.599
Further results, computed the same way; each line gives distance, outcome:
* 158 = 3.695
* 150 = 3.703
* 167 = 3.588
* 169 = 3.52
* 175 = 3.45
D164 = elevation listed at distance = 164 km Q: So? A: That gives 3.59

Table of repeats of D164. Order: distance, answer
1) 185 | 3.235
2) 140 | 3.393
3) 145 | 3.671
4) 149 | 3.87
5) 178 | 3.766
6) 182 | 3.498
